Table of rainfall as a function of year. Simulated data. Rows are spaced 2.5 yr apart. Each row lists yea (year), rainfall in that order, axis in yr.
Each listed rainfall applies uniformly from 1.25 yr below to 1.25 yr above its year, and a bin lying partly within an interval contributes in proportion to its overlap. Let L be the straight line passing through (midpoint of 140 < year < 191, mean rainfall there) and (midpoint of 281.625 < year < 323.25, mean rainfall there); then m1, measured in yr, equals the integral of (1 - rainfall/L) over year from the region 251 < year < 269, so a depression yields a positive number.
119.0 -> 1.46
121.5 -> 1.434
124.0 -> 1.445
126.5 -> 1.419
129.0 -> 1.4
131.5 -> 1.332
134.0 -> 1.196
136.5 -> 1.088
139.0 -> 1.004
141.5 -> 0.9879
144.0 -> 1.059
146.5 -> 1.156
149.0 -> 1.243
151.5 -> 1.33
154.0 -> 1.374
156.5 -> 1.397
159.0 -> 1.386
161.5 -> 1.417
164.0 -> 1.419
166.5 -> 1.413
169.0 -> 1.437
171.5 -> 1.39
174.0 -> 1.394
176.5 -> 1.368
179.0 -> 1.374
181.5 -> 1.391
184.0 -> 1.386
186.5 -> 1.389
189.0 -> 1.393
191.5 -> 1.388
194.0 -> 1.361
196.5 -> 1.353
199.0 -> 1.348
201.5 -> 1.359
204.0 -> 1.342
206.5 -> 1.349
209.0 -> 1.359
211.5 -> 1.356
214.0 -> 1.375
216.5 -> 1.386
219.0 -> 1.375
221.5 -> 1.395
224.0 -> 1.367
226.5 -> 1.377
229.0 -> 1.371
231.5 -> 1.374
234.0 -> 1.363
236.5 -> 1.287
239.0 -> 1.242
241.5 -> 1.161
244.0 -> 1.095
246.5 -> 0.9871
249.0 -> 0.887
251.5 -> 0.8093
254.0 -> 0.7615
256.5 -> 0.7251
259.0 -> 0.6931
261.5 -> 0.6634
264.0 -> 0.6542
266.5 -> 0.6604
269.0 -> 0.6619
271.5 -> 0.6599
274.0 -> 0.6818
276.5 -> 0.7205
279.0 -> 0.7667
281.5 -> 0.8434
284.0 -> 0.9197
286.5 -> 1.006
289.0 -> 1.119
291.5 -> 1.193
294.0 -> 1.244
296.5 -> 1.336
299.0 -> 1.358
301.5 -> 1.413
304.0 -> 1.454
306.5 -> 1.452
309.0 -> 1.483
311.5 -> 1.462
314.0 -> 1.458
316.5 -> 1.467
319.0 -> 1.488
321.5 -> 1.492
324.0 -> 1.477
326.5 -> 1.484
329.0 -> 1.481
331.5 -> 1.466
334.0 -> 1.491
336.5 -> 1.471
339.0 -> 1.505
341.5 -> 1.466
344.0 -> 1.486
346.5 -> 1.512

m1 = 8.5 yr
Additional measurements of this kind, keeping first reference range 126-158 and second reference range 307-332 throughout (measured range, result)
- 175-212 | -1.99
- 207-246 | 0.71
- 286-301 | 2.19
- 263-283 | 9.94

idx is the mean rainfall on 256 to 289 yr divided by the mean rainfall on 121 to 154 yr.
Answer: 0.6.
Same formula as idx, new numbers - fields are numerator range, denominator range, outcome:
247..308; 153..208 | 0.69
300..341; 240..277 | 1.86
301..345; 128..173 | 1.15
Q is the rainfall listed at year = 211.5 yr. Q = 1.356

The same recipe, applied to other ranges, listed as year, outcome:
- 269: 0.6619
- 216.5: 1.386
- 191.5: 1.388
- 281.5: 0.8434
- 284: 0.9197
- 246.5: 0.9871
